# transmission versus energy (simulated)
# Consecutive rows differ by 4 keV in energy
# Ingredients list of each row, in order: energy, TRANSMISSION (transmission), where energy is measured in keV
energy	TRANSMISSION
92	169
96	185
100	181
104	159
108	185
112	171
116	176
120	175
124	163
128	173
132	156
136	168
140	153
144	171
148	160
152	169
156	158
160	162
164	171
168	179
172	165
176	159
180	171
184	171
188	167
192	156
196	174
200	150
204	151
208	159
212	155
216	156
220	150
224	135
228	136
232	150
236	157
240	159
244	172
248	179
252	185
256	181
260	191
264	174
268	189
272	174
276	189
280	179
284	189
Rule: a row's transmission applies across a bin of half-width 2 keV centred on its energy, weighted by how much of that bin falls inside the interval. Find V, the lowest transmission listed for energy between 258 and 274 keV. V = 174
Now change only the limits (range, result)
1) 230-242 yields 150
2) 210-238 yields 135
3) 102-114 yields 159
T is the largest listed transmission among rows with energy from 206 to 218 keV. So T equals 159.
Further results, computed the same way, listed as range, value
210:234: 156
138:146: 171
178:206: 174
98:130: 185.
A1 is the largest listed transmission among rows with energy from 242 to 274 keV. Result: 191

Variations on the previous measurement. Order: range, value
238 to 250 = 179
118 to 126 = 175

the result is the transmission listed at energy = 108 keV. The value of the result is 185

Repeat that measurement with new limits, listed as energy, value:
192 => 156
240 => 159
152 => 169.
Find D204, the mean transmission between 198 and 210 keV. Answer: 153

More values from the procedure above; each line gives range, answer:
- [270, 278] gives 182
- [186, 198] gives 166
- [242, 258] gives 179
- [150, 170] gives 168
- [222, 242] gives 147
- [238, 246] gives 166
